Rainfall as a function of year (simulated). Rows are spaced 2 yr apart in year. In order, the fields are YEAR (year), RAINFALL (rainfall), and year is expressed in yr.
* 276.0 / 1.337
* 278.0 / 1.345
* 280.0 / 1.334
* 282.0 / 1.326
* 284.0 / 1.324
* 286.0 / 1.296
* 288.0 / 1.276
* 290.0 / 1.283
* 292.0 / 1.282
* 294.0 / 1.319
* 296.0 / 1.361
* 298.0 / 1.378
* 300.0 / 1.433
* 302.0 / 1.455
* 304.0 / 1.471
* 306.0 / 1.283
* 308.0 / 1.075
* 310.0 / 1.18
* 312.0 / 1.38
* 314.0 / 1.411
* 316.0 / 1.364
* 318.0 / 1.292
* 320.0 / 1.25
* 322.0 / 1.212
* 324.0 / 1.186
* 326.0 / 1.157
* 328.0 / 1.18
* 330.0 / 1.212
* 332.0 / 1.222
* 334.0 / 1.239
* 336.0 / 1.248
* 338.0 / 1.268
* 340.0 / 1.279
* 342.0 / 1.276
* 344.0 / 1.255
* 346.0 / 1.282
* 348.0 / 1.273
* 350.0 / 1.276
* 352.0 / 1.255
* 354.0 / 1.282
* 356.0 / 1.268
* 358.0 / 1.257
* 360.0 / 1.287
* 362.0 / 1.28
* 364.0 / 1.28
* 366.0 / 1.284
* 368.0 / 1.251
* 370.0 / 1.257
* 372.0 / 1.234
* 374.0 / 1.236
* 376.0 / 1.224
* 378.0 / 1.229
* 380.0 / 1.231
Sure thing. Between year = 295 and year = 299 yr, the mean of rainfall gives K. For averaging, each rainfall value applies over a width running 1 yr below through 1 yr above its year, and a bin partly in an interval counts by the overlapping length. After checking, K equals 1.37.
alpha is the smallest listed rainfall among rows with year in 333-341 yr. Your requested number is 1.239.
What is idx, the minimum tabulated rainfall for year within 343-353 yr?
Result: 1.255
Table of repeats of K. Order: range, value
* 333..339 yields 1.25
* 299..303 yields 1.44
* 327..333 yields 1.2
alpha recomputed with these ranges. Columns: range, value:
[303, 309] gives 1.075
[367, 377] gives 1.224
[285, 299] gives 1.276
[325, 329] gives 1.157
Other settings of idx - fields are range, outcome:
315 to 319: 1.292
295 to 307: 1.283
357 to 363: 1.257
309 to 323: 1.18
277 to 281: 1.334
